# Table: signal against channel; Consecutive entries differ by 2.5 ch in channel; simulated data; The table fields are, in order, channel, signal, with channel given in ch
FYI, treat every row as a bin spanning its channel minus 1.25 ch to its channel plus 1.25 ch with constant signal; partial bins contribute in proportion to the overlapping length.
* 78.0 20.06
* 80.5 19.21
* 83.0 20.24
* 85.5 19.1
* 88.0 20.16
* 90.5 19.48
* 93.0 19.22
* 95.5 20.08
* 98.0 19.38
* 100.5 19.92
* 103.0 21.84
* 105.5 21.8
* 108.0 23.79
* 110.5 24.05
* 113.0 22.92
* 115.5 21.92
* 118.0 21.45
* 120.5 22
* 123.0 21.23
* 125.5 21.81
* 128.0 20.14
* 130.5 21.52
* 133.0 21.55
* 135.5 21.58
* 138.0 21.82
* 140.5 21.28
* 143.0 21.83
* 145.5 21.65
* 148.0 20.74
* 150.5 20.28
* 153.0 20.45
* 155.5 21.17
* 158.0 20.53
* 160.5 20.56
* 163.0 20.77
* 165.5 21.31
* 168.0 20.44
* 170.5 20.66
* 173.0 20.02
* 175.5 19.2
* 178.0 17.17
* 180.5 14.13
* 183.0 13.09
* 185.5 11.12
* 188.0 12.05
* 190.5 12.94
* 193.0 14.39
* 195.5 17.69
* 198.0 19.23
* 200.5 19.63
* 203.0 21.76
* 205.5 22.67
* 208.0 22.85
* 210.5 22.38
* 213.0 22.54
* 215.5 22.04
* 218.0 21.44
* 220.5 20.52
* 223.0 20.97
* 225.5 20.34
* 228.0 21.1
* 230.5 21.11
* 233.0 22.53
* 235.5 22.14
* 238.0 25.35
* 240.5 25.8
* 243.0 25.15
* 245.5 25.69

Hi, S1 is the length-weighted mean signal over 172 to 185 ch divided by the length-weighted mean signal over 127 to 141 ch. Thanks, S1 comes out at 0.77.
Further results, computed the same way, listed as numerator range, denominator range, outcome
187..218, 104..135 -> 0.88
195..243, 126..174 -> 1.04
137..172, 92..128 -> 0.97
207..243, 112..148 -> 1.03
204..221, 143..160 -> 1.06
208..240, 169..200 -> 1.37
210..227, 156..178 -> 1.06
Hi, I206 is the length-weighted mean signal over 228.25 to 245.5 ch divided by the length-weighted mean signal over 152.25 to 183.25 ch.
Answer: 1.22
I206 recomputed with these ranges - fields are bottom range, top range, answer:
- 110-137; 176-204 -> 0.72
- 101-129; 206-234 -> 0.98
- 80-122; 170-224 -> 0.88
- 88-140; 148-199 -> 0.84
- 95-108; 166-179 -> 0.94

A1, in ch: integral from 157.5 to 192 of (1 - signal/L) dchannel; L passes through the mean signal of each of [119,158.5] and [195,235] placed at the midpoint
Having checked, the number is 6.35 ch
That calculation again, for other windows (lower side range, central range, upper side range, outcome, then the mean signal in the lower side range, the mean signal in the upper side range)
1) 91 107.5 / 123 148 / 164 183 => -2.4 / 20.5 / 18.6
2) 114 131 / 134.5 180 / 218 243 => 2.5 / 21.5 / 22.3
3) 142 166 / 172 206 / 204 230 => 7.5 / 20.9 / 21.7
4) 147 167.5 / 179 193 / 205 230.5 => 5.5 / 20.7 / 21.6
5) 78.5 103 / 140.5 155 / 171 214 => -1.8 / 19.8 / 17.8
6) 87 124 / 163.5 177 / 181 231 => -0.4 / 21.3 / 18.9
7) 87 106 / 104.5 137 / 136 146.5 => -1.6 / 20.2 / 21.6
